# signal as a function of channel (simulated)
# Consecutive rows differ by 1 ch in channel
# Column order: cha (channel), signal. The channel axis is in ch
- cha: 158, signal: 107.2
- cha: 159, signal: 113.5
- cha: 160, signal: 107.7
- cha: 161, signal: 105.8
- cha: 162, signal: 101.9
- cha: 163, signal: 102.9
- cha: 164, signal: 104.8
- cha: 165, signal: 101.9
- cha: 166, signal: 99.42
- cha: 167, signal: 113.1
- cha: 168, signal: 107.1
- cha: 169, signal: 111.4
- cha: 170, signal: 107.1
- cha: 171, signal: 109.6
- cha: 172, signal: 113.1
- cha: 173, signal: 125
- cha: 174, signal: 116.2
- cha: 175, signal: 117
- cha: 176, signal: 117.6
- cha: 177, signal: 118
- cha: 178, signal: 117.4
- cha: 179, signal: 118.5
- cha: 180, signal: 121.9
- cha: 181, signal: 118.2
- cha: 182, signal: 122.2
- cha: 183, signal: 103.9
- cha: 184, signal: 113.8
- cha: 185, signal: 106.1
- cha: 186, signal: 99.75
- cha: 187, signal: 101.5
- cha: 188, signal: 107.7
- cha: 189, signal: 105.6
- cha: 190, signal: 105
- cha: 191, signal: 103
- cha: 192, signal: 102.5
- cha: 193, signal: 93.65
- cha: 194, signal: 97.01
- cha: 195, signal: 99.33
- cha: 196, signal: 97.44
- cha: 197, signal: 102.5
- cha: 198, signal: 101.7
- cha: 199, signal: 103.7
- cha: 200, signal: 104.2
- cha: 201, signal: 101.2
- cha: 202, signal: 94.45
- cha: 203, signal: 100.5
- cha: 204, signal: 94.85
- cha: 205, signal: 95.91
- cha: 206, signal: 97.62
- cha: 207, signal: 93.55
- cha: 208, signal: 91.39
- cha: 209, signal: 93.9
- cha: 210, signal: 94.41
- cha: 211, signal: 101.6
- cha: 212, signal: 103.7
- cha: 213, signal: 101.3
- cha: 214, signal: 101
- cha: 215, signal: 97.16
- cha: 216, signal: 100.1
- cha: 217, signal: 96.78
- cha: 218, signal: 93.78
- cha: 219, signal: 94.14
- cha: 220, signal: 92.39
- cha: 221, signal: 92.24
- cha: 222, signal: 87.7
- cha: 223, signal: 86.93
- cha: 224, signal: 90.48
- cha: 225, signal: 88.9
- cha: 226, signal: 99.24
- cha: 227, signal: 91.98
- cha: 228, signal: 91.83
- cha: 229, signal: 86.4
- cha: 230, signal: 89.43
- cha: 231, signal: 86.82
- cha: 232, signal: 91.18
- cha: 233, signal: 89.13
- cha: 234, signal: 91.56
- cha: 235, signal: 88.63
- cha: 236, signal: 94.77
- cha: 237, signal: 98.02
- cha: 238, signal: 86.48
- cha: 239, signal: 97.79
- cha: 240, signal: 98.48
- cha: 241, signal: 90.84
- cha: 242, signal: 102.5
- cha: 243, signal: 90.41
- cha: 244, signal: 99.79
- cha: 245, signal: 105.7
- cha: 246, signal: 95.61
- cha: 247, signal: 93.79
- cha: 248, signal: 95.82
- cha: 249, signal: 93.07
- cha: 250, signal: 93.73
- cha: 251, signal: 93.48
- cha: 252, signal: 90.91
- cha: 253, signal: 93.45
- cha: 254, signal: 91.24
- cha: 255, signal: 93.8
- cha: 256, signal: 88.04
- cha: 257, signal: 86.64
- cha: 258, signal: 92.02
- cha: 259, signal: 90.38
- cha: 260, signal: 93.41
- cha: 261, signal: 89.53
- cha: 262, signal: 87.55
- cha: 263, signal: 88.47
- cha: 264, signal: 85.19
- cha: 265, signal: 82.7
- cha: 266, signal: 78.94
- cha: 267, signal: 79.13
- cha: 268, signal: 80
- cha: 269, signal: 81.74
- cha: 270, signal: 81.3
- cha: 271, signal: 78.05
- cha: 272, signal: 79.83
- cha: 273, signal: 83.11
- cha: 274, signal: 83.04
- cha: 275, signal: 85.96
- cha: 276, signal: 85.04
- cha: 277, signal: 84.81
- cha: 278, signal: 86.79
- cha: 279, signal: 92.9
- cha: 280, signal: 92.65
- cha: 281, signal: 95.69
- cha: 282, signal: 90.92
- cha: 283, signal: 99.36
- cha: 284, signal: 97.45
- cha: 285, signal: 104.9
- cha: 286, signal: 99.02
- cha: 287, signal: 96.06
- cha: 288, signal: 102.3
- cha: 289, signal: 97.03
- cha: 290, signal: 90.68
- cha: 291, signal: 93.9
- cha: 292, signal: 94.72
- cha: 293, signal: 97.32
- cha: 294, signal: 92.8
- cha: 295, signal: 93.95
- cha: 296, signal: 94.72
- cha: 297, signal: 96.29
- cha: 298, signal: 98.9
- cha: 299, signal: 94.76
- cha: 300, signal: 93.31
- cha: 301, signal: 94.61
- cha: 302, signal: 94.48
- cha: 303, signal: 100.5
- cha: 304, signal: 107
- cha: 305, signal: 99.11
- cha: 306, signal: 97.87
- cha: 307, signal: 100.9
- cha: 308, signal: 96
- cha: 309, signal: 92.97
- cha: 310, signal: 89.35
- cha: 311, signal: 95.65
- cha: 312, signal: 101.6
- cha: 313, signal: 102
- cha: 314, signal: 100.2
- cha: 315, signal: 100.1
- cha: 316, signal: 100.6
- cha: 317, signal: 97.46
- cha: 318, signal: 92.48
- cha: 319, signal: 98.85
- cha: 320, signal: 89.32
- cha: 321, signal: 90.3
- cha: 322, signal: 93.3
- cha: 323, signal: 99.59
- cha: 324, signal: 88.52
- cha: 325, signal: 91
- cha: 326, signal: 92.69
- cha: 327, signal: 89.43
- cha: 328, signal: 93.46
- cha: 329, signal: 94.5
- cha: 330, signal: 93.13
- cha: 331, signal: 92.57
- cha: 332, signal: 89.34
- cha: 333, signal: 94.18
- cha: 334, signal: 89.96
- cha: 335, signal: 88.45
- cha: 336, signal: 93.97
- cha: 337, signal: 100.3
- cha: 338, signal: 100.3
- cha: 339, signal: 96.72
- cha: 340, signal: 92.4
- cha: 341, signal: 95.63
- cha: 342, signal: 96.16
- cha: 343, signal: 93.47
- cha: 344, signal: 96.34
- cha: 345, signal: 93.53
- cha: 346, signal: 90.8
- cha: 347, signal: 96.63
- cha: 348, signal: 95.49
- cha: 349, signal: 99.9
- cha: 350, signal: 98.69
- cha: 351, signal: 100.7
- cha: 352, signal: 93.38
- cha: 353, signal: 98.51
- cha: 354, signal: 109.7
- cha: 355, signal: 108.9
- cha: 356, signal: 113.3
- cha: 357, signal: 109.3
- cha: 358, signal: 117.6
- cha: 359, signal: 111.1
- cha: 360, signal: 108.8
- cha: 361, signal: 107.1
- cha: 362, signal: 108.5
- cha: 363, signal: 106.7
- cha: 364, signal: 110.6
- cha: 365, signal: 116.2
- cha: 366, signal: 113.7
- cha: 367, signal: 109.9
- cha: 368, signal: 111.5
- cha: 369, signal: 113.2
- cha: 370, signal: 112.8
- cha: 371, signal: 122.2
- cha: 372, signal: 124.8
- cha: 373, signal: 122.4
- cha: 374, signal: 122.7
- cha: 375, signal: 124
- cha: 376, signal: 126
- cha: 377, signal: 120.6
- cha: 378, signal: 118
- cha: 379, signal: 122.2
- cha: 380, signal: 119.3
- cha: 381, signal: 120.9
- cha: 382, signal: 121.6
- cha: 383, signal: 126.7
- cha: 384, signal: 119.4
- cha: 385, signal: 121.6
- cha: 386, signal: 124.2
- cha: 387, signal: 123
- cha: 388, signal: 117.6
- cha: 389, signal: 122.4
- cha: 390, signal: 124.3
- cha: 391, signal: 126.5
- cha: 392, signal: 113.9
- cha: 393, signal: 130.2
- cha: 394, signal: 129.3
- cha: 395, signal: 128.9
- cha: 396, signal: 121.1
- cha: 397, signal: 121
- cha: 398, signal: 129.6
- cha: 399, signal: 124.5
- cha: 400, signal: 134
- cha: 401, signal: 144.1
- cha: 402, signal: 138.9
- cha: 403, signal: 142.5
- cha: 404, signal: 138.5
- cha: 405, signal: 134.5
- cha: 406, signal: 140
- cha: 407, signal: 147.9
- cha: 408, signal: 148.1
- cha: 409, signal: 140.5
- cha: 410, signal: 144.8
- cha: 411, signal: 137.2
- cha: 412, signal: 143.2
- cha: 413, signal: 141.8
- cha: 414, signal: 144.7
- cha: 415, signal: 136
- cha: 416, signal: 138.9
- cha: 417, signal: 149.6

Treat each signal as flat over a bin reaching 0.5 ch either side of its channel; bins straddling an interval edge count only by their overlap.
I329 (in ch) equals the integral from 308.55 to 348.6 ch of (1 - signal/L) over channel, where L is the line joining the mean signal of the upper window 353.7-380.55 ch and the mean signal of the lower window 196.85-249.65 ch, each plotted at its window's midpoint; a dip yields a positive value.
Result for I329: 5.6 ch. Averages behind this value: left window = 95.2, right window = 115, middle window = 94.6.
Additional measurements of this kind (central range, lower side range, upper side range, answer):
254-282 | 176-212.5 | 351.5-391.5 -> 5.81 ch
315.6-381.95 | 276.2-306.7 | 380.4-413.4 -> 6.69 ch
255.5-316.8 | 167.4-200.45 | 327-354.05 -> 4.53 ch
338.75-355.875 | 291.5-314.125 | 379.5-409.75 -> 2.25 ch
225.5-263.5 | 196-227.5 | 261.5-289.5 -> -0.12 ch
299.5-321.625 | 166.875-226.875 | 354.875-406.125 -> 3.37 ch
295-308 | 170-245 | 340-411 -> 1.50 ch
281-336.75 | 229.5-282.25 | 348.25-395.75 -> 3.29 ch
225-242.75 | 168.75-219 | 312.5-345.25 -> 1.59 ch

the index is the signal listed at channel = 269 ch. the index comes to 81.74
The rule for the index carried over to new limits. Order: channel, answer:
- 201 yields 101.2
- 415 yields 136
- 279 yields 92.9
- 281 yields 95.69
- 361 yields 107.1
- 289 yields 97.03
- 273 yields 83.11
